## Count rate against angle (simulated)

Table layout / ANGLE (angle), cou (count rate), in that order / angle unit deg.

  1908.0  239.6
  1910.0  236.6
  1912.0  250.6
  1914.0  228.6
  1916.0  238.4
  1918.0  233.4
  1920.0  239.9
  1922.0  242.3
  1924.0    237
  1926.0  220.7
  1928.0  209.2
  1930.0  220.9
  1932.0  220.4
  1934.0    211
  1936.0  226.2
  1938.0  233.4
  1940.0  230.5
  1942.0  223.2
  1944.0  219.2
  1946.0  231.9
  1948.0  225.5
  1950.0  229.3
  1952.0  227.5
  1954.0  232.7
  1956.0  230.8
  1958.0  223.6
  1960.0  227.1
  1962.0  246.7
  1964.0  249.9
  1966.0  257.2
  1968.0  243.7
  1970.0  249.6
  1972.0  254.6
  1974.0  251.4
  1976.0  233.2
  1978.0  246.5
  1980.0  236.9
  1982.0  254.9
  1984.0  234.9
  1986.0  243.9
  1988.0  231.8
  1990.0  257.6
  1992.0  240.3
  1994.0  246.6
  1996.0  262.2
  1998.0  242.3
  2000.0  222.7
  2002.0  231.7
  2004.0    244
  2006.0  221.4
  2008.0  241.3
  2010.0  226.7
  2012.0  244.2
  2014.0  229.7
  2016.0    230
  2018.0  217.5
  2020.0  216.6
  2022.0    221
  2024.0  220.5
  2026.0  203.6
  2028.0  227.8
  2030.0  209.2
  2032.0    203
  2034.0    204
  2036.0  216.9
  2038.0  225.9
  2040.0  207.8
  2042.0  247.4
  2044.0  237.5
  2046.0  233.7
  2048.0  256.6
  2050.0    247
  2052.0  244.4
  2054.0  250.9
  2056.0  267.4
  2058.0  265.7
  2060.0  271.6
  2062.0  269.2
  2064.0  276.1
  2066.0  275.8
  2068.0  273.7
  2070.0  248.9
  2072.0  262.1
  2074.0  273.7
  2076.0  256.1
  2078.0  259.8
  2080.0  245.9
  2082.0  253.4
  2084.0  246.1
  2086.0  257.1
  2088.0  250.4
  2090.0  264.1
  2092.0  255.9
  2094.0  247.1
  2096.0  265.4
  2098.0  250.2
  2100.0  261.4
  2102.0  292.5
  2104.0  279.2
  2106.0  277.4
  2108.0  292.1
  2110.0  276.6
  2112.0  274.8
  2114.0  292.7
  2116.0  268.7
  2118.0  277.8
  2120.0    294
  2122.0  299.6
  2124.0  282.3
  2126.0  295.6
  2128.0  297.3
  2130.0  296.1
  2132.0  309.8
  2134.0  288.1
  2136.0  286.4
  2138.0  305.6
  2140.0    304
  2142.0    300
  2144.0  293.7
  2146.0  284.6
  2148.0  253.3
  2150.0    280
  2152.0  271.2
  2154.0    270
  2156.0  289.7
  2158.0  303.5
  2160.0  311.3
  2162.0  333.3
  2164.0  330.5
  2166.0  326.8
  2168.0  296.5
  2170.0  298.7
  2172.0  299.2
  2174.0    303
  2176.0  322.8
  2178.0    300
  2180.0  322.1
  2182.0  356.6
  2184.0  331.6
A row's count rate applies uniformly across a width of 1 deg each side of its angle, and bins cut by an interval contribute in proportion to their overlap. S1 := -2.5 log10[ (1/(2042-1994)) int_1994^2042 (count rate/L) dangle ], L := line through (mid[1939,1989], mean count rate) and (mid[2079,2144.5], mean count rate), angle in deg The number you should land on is 0.120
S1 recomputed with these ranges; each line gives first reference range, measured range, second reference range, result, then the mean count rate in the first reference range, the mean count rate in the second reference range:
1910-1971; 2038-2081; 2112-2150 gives 0.055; 232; 290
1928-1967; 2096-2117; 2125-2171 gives 0.026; 229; 297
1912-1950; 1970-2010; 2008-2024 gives -0.067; 228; 227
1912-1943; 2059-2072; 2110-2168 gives 0.008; 228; 293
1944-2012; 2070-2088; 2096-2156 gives 0.058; 239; 284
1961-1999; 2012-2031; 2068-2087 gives 0.139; 247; 257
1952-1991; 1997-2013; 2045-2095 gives 0.060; 242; 258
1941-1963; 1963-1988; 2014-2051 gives -0.085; 229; 224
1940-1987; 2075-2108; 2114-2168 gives 0.071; 238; 294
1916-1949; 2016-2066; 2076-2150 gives 0.095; 227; 277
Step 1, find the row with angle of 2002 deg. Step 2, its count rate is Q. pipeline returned 231.7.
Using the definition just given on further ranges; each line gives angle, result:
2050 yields 247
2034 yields 204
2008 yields 241.3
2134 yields 288.1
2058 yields 265.7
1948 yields 225.5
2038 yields 225.9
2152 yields 271.2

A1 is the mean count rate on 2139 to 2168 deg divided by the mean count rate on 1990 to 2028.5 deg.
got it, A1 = 1.3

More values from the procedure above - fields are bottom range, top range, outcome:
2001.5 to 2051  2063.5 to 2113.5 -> 1.17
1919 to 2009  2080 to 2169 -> 1.20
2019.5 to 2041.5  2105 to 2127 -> 1.32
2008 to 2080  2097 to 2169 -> 1.21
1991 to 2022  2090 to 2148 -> 1.21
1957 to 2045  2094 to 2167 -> 1.24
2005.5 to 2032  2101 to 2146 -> 1.30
